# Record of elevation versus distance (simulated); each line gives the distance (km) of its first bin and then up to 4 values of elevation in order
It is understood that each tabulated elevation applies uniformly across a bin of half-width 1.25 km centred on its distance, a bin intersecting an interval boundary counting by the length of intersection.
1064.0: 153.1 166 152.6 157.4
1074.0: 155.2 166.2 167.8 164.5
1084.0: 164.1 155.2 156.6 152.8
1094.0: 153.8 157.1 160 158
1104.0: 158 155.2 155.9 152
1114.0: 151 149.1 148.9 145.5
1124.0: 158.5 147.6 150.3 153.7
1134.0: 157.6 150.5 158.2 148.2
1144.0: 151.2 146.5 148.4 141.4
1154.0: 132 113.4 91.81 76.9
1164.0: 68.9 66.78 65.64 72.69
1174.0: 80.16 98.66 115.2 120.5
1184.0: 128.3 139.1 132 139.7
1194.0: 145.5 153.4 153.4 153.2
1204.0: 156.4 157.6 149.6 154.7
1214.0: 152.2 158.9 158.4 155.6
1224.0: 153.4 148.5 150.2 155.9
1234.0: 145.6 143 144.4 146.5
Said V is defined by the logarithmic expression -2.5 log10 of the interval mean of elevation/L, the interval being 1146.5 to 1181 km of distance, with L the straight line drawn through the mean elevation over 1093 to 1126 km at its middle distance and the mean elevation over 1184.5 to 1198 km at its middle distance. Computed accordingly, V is 0.41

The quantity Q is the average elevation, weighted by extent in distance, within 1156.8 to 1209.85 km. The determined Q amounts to 117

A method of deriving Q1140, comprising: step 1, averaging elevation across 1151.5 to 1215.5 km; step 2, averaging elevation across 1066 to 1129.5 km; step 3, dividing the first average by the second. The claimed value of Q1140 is 0.8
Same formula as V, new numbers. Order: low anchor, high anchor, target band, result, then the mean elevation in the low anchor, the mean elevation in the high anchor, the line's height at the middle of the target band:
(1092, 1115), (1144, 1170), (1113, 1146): -0.15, 156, 108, 132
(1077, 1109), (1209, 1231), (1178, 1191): 0.21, 159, 154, 155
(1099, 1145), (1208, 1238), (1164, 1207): 0.26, 153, 152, 152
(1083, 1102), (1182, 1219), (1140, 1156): 0.07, 157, 148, 152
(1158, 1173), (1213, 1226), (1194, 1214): -0.17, 73.6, 155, 132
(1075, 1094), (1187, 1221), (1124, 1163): 0.13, 160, 151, 156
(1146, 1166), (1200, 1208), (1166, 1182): 0.42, 112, 155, 128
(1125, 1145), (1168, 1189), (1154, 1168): 0.38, 152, 105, 124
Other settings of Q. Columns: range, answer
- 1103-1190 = 129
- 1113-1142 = 152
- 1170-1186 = 104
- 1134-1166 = 127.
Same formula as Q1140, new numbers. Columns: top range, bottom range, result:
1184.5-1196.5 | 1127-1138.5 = 0.91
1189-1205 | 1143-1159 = 1.10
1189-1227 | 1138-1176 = 1.38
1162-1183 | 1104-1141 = 0.57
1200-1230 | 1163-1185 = 1.70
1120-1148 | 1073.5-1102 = 0.95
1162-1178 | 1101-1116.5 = 0.49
